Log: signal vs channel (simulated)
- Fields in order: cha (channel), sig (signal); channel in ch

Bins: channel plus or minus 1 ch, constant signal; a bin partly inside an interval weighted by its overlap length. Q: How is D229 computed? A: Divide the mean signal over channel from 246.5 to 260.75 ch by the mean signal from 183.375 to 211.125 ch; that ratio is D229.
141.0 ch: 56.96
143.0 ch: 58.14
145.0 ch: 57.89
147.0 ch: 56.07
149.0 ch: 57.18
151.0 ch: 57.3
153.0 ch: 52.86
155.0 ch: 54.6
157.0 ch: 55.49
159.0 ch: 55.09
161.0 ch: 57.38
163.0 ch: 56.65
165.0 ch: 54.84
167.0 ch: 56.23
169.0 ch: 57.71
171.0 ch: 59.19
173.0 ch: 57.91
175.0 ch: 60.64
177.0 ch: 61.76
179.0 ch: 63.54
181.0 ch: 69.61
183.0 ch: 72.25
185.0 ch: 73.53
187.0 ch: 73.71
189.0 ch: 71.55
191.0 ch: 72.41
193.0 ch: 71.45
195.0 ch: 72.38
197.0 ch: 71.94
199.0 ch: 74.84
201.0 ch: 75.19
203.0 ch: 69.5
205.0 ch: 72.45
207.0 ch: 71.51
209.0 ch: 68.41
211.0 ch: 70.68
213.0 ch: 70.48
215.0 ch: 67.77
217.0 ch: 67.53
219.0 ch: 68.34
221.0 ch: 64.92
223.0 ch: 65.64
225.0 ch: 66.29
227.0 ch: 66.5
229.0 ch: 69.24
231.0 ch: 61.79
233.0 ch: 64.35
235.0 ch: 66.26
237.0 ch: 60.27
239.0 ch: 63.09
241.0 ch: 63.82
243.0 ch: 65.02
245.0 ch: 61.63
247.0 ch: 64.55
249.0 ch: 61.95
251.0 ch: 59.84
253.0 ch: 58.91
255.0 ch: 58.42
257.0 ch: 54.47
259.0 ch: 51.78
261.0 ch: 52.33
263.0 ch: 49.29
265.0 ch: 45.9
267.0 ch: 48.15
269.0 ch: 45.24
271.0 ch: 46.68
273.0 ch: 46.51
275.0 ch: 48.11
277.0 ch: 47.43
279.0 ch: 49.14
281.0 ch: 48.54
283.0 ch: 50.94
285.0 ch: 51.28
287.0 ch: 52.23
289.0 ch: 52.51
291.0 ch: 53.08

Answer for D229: 0.80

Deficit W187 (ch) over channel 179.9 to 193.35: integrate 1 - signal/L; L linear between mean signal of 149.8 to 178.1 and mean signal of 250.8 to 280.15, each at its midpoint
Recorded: -4.0 ch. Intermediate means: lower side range 57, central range 72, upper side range 50.6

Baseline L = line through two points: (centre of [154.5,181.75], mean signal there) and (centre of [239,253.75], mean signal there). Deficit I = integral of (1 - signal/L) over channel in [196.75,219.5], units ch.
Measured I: -3.8 ch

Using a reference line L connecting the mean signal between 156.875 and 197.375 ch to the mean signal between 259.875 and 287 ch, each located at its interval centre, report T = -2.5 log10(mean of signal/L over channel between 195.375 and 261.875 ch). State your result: -0.17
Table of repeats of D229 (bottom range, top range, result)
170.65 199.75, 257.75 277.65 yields 0.70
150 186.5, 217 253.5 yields 1.07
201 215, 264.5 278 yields 0.66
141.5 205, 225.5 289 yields 0.88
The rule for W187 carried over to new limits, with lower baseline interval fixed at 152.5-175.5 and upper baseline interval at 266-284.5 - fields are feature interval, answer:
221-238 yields -4.5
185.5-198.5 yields -4.3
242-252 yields -2.5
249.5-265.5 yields -1.6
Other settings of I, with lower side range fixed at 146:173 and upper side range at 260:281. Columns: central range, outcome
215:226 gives -3.19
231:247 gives -4.19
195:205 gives -3.68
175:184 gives -1.87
